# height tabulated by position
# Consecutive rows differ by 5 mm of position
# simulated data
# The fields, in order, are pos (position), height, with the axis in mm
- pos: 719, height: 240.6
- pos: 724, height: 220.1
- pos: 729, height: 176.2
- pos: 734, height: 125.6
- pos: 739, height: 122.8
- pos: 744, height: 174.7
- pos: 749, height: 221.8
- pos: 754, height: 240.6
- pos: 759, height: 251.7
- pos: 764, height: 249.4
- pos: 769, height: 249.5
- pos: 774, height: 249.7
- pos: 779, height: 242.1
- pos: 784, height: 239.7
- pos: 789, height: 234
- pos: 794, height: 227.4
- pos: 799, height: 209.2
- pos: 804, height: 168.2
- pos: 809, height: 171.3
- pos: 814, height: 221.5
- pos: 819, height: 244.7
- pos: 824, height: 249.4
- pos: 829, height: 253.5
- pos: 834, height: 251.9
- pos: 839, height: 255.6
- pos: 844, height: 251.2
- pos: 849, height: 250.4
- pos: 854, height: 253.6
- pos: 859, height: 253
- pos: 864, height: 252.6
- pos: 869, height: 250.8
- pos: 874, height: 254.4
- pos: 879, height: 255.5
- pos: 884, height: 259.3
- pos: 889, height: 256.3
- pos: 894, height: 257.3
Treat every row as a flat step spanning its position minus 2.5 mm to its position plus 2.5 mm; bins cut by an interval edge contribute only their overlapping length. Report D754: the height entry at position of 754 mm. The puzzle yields 240.6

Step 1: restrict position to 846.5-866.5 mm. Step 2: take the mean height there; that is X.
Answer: 252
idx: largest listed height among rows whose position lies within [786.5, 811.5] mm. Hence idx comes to 234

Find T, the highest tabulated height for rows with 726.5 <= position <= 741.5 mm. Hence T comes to 176.2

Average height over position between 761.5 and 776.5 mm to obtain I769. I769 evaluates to 250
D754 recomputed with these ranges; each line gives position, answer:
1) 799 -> 209.2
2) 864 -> 252.6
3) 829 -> 253.5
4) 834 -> 251.9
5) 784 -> 239.7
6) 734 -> 125.6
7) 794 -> 227.4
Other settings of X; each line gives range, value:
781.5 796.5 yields 234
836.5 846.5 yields 253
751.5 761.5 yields 246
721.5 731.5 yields 198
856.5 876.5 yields 253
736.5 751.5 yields 173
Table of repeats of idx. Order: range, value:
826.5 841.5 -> 255.6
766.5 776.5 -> 249.7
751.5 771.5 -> 251.7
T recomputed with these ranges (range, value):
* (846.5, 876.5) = 254.4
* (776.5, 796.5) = 242.1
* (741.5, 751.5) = 221.8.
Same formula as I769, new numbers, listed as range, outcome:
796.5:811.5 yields 183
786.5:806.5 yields 210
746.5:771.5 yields 243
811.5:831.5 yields 242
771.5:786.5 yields 244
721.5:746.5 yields 164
